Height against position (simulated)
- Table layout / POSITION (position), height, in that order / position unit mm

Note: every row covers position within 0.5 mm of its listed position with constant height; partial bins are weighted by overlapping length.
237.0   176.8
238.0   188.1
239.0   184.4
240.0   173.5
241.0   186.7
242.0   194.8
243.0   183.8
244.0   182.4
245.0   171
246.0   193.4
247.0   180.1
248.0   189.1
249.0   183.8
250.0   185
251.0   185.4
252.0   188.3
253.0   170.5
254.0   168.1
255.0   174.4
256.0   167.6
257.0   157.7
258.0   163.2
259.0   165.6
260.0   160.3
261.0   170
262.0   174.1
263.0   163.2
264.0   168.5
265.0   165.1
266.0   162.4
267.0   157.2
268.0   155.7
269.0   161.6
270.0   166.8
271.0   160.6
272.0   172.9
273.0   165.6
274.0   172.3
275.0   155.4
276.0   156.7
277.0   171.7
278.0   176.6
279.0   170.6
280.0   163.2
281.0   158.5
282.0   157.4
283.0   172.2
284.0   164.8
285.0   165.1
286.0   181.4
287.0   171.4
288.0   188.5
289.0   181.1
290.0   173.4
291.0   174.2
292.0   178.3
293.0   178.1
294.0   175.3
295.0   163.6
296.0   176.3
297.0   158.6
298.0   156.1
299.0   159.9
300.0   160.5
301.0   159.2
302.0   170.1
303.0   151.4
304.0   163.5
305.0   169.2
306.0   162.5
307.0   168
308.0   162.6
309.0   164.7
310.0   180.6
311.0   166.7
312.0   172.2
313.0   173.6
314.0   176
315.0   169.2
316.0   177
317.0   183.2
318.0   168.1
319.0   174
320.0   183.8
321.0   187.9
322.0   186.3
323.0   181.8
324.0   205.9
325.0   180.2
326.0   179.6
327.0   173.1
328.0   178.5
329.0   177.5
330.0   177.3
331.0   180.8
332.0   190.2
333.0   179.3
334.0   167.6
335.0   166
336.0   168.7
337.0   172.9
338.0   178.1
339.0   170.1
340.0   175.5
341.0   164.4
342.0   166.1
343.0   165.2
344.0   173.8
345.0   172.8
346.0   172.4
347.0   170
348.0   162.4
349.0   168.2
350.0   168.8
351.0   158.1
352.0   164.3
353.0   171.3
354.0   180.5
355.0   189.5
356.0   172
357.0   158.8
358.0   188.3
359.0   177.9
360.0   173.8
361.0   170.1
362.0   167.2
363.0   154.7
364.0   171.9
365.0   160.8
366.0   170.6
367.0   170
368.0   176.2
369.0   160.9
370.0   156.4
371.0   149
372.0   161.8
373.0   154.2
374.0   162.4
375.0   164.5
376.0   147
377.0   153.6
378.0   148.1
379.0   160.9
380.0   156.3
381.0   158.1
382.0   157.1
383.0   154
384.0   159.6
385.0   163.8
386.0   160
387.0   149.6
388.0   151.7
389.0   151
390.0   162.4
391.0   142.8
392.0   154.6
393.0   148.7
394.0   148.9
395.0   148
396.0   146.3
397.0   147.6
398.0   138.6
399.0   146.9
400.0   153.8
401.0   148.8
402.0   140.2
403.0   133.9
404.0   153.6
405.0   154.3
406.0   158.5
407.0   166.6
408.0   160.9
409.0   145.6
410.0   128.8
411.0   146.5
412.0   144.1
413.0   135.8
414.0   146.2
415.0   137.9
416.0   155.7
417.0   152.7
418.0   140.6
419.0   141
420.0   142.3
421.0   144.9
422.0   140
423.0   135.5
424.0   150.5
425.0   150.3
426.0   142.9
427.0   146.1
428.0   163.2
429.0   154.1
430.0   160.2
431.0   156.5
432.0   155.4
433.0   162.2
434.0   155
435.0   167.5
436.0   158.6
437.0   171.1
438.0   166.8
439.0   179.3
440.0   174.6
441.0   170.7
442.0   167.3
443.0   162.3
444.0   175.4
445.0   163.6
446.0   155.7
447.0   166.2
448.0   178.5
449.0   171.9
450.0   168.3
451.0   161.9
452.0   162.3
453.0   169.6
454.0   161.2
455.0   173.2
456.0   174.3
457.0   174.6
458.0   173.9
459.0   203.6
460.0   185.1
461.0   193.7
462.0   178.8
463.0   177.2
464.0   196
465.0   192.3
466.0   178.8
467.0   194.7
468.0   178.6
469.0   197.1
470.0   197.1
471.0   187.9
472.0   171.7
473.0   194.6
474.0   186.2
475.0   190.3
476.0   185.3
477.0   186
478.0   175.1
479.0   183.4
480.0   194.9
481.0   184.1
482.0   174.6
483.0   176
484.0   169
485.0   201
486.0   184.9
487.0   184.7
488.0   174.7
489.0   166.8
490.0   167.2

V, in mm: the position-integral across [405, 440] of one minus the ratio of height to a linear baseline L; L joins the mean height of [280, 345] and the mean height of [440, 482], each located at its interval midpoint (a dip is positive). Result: 4.95 mm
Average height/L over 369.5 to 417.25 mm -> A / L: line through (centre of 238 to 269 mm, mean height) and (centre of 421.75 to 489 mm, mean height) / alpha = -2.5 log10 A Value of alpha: 0.15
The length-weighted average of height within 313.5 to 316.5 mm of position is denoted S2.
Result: 174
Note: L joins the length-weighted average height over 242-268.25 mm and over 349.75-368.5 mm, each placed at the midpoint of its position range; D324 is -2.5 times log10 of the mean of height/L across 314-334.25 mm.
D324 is -0.053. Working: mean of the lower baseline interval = 173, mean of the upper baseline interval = 171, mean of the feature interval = 180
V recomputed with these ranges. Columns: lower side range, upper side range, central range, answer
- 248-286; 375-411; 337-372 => -2.8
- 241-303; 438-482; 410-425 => 2.8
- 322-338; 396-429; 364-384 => 0.3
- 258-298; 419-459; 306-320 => -0.5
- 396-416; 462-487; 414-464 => 0.9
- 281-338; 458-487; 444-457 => 1.2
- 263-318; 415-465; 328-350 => -0.8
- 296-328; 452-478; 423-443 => 2.3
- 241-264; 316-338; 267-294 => 1.3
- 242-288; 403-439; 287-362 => -4.4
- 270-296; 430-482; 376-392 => 1.7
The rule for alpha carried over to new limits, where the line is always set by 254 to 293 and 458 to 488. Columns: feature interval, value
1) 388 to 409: 0.19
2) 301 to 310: 0.04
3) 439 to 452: 0.09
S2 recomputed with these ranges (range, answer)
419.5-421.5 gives 144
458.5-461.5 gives 194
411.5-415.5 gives 141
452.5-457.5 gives 171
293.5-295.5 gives 169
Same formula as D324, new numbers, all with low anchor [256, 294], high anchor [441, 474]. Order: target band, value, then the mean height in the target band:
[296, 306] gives 0.05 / 162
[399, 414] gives 0.18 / 148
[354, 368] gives 0.00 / 172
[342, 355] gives 0.01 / 170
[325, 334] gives -0.05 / 179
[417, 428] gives 0.21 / 145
